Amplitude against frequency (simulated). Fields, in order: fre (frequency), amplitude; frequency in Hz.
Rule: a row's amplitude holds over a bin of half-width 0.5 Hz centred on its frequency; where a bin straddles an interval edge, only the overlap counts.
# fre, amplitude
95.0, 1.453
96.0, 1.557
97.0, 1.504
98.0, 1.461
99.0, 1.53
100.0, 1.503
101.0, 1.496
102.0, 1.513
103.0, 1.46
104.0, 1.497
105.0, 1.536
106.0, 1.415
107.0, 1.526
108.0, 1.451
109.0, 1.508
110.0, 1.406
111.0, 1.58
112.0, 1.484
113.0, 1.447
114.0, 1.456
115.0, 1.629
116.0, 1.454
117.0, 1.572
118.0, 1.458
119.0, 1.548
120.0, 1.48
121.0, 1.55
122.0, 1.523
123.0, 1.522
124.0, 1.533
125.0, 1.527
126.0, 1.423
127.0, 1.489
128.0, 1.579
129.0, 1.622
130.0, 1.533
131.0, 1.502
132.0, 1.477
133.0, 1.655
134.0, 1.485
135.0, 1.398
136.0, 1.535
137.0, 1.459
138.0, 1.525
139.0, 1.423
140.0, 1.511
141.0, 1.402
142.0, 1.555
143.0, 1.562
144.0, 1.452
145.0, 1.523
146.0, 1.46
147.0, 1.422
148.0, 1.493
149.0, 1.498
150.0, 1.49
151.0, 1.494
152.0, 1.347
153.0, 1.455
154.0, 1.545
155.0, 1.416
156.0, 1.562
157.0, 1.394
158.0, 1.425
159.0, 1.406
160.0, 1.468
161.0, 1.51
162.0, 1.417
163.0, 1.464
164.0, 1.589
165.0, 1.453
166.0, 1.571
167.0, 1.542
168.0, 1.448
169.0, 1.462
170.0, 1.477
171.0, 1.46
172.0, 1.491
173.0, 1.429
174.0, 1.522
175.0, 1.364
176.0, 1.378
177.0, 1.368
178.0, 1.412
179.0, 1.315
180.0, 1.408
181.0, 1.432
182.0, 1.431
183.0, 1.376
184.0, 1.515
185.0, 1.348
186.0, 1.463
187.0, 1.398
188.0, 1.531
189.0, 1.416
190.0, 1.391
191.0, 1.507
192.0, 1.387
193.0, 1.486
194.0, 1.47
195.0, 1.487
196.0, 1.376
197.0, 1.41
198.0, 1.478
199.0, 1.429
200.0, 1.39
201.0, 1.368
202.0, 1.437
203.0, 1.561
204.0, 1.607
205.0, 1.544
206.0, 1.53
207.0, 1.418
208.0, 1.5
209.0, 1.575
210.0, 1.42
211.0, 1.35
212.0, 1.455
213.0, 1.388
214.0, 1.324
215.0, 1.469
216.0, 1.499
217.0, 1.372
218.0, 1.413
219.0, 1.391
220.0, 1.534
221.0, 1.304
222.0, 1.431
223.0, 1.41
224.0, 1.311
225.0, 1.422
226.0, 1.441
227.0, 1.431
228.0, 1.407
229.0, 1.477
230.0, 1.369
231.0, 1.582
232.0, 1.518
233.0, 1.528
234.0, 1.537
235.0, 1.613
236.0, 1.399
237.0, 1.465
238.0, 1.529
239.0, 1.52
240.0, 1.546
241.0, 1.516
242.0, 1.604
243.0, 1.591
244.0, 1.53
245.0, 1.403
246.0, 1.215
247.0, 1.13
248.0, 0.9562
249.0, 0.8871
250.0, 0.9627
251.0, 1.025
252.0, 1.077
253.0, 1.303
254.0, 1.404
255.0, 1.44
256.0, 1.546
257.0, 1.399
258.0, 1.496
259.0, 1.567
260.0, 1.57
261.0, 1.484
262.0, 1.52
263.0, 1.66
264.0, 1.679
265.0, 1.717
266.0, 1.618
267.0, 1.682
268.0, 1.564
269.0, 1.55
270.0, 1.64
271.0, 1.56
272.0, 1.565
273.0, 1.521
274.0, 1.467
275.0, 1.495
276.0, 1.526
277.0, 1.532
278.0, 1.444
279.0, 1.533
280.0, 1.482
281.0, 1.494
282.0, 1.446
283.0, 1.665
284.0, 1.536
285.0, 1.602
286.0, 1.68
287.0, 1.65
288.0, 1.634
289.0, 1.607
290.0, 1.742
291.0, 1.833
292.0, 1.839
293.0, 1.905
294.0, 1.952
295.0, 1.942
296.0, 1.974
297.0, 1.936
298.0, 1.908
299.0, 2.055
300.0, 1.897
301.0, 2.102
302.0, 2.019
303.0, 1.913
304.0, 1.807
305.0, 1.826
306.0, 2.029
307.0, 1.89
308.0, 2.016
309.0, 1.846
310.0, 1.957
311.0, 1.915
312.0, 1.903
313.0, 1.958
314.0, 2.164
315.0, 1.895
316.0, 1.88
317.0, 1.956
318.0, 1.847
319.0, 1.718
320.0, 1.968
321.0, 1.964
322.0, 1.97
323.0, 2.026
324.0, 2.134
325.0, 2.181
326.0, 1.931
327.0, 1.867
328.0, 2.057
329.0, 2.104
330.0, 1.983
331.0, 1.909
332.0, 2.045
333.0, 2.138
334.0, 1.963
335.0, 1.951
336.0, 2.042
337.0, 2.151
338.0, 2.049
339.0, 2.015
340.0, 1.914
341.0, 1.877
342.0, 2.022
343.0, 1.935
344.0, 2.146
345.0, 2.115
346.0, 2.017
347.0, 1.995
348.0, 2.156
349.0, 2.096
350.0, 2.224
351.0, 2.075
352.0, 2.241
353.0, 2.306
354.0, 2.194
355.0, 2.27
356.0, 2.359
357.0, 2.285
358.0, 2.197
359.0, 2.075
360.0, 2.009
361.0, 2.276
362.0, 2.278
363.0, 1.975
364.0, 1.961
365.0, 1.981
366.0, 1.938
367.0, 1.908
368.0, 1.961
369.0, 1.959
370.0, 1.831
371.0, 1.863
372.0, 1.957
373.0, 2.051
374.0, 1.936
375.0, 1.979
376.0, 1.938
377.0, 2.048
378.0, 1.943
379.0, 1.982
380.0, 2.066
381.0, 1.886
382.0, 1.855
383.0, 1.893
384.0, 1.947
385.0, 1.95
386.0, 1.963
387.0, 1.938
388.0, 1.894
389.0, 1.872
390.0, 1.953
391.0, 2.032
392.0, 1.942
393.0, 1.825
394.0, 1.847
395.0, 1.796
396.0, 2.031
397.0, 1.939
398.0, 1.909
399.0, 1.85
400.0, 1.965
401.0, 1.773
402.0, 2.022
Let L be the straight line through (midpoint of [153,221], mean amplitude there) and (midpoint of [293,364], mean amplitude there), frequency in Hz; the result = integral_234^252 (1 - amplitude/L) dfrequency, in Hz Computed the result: 3.5 Hz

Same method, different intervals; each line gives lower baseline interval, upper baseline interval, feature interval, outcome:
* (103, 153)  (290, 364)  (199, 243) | 7.0 Hz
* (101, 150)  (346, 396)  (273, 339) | 0.9 Hz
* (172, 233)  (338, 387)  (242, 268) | 3.7 Hz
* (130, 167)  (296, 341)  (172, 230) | 7.1 Hz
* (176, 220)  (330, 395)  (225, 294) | 6.5 Hz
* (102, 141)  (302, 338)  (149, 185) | 3.5 Hz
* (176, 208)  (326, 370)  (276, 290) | 1.9 Hz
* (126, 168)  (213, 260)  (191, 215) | -0.3 Hz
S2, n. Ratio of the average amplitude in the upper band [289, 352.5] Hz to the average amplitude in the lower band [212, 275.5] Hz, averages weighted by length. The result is 1.37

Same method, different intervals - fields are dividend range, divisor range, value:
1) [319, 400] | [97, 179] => 1.35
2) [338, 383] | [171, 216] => 1.42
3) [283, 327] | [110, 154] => 1.26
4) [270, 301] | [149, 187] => 1.16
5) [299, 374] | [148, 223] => 1.39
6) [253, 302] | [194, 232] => 1.14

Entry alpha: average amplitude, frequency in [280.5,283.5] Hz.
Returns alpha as 1.54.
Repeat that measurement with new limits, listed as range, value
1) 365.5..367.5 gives 1.92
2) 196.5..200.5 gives 1.43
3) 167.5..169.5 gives 1.46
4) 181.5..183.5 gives 1.4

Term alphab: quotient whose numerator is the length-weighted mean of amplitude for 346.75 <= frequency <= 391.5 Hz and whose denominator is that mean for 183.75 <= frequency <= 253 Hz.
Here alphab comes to 1.44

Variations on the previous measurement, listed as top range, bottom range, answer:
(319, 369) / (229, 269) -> 1.43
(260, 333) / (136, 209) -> 1.23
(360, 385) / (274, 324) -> 1.09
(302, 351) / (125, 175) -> 1.34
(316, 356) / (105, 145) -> 1.36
